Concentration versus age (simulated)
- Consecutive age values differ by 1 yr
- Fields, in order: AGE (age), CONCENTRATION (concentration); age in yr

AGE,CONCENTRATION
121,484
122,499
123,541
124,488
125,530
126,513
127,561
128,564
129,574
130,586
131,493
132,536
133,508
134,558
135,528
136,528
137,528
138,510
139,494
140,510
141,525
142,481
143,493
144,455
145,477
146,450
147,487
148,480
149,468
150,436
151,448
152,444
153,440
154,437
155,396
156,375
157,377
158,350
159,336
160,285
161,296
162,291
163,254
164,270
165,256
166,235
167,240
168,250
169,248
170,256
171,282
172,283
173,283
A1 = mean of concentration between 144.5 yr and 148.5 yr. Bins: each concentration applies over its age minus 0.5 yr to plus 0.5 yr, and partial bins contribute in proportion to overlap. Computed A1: 474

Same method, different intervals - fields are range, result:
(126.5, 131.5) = 556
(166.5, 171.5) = 255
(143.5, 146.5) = 461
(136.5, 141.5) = 513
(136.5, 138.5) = 519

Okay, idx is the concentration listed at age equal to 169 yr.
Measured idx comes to 248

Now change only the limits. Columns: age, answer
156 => 375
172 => 283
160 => 285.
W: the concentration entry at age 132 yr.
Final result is 536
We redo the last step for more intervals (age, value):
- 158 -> 350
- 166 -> 235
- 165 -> 256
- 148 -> 480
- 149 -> 468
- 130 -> 586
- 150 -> 436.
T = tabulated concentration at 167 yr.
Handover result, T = 240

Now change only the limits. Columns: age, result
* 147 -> 487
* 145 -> 477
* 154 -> 437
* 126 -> 513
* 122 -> 499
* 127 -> 561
